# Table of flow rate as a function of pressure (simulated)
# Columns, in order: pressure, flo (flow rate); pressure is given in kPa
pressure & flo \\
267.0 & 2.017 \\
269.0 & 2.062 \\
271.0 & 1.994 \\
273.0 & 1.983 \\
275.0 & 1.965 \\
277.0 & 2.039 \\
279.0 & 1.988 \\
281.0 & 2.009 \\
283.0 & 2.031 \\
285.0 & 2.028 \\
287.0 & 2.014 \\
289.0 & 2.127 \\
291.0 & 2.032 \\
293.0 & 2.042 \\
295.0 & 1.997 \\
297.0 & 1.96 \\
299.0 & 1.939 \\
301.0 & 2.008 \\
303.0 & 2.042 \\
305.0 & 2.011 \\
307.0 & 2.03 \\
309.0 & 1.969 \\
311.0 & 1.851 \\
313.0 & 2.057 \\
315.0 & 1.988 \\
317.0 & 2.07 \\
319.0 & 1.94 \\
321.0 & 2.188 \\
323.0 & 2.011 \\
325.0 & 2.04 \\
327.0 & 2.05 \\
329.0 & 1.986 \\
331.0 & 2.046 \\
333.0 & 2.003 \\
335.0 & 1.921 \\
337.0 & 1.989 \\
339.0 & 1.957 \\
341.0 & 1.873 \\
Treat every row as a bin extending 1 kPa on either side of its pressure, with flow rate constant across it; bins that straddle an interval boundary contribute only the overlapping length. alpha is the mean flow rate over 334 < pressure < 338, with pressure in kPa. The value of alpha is 1.96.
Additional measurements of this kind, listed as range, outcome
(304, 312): 1.97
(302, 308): 2.03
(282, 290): 2.05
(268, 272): 2.03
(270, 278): 2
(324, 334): 2.02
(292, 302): 1.99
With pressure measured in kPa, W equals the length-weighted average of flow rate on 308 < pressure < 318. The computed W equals 1.99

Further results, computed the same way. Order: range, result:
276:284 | 2.02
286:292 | 2.06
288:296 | 2.05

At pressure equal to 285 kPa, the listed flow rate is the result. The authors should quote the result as 2.028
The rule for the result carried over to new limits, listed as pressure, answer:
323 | 2.011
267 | 2.017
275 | 1.965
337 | 1.989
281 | 2.009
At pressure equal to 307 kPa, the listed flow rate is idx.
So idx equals 2.03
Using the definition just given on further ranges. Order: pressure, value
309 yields 1.969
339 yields 1.957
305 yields 2.011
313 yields 2.057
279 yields 1.988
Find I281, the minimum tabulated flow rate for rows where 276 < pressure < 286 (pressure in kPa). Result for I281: 1.988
